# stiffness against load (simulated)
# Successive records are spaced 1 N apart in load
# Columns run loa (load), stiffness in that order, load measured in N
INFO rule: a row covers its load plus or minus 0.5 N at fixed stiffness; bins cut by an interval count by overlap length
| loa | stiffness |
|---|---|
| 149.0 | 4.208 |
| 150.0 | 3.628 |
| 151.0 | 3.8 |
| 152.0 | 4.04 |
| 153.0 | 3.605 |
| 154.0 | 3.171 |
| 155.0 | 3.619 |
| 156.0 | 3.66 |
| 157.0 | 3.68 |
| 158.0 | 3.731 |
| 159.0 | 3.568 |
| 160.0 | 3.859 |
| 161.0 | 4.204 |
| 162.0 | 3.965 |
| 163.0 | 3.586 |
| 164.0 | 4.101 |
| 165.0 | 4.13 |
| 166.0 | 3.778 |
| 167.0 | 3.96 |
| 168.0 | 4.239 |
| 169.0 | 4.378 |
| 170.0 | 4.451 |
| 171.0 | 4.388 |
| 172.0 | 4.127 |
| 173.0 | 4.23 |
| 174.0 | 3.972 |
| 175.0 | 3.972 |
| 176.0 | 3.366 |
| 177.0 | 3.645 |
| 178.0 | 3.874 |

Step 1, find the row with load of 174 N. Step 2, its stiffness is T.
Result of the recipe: 3.972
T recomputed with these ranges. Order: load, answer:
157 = 3.68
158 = 3.731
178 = 3.874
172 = 4.127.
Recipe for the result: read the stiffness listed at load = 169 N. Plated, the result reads 4.378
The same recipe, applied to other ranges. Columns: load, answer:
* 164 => 4.101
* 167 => 3.96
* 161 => 4.204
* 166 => 3.778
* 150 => 3.628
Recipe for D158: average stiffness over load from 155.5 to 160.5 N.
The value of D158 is 3.7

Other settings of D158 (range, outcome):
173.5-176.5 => 3.77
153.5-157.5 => 3.53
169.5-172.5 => 4.32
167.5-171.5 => 4.36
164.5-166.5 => 3.95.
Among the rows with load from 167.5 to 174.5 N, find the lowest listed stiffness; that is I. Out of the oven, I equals 3.972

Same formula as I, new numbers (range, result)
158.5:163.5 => 3.568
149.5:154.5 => 3.171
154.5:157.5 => 3.619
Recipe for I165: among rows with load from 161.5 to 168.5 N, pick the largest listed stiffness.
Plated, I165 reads 4.239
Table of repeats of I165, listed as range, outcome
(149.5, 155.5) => 4.04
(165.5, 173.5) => 4.451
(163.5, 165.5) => 4.13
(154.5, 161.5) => 4.204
